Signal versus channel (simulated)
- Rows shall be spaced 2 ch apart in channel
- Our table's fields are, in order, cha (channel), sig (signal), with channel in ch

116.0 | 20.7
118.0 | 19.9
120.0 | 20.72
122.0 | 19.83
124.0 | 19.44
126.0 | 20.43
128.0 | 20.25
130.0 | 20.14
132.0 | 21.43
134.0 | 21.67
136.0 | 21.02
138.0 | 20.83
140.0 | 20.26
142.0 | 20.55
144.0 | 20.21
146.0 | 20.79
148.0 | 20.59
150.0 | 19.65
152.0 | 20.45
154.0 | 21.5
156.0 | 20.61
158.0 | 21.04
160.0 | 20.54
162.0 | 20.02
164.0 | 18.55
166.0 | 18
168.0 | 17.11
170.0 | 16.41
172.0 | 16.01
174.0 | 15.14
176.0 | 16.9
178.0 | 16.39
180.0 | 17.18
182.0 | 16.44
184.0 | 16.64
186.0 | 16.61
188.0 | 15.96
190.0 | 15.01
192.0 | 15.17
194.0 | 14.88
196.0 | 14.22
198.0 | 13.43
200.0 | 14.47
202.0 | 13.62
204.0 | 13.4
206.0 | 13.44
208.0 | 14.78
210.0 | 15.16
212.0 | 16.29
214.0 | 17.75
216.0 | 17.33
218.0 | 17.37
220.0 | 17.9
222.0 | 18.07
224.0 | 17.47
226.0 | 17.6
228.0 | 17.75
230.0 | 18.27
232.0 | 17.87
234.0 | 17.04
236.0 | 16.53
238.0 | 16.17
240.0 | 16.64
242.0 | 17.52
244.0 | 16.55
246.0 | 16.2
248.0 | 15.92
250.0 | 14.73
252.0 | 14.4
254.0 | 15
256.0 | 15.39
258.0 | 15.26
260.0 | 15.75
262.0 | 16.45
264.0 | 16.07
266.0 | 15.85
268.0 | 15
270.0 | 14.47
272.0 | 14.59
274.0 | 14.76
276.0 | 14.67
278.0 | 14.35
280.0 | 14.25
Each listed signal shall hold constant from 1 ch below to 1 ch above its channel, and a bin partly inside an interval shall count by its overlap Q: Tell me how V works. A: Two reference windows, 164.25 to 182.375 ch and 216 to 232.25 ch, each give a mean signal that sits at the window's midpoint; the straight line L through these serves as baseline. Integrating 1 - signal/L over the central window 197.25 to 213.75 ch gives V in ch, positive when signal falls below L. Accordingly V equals 2.7 ch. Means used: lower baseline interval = 16.7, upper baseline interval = 17.8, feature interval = 14.5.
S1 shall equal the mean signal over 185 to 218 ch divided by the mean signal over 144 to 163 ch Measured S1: 0.74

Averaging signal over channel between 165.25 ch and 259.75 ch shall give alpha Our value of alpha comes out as 16.1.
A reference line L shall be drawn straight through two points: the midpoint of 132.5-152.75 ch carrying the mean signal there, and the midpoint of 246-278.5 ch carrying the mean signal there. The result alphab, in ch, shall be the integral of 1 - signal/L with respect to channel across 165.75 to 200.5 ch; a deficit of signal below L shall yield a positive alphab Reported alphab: 5.4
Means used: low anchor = 20.6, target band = 15.9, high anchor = 15.2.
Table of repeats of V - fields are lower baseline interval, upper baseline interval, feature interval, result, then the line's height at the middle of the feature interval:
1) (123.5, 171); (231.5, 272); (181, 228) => 5.1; 17.8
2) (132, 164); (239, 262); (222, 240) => -0.7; 16.7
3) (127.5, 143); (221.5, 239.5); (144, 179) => 1.8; 19.8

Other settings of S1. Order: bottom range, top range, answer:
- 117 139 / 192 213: 0.70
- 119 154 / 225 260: 0.80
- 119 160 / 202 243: 0.81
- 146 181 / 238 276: 0.83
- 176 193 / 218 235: 1.09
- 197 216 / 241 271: 1.05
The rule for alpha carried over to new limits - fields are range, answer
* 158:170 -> 18.8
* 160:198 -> 16.5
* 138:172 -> 19.7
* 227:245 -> 17.1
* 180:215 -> 15.2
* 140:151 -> 20.3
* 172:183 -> 16.4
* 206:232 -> 17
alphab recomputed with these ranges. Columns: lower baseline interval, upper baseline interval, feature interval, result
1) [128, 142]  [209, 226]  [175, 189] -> 1.62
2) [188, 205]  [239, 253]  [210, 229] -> -2.83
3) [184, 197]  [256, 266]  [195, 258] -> -1.75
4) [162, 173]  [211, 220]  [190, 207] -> 3.14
